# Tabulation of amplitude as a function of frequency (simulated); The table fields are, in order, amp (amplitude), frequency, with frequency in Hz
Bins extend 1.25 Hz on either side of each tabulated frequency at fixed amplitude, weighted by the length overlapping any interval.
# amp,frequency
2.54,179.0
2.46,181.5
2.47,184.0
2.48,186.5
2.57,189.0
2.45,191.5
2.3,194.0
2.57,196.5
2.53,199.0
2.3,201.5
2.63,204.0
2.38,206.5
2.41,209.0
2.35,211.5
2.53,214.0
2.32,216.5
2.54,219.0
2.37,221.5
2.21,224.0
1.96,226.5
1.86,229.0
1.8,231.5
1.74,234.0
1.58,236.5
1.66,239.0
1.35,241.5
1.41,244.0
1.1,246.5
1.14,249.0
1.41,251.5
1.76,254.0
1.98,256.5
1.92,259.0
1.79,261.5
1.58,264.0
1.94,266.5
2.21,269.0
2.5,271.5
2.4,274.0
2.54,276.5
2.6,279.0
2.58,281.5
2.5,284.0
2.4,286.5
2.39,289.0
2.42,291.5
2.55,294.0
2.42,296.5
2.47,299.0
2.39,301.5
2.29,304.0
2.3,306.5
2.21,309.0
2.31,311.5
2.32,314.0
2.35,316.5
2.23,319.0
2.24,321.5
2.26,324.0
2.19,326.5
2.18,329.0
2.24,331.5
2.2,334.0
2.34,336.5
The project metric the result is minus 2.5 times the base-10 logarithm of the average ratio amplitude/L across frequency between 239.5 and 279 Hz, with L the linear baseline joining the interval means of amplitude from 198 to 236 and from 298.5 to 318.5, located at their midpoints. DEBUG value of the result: 0.24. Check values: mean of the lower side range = 2.25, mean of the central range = 1.82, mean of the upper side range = 2.32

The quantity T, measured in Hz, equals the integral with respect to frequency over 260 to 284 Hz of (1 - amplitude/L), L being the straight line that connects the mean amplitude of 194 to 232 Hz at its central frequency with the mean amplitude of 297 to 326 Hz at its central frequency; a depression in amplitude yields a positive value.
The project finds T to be 0.7 Hz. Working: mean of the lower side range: 2.33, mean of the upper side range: 2.31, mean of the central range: 2.25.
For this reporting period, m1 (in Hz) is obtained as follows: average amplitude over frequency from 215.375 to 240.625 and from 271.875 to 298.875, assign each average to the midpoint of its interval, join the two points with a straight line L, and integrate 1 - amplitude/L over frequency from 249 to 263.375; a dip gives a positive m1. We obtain 3.4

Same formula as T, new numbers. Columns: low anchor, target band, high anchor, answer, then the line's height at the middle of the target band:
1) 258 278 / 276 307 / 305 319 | -3.4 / 2.21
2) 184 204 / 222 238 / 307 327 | 3.5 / 2.41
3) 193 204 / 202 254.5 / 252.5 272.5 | 7.1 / 2.22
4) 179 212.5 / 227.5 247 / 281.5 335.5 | 6.7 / 2.41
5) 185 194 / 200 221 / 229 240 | -3.2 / 2.12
